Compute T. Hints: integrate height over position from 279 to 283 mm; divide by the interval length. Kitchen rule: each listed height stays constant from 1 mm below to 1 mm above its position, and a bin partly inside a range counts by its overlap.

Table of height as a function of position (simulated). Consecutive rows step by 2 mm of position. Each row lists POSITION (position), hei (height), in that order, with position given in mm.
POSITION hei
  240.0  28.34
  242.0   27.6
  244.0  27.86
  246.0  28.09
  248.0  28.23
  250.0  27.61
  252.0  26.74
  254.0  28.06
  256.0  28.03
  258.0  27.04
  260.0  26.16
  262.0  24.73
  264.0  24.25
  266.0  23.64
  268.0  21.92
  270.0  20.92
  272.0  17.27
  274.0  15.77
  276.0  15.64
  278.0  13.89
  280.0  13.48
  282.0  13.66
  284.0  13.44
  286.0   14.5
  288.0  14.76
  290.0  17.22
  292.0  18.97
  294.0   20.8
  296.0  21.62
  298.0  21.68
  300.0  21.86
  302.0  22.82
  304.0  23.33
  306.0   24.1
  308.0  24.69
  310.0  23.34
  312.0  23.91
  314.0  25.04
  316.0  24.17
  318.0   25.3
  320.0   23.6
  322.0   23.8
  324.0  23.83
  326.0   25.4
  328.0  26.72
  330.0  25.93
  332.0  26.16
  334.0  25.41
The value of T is 13.6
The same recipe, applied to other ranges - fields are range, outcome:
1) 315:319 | 24.7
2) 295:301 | 21.7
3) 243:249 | 28.1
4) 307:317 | 24.2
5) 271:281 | 15.2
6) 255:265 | 26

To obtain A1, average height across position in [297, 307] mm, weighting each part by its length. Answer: 22.8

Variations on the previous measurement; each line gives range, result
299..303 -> 22.3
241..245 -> 27.7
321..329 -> 24.9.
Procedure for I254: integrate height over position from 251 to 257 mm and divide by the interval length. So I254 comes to 27.6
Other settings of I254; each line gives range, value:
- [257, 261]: 26.6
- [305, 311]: 24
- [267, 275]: 19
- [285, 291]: 15.5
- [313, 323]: 24.4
